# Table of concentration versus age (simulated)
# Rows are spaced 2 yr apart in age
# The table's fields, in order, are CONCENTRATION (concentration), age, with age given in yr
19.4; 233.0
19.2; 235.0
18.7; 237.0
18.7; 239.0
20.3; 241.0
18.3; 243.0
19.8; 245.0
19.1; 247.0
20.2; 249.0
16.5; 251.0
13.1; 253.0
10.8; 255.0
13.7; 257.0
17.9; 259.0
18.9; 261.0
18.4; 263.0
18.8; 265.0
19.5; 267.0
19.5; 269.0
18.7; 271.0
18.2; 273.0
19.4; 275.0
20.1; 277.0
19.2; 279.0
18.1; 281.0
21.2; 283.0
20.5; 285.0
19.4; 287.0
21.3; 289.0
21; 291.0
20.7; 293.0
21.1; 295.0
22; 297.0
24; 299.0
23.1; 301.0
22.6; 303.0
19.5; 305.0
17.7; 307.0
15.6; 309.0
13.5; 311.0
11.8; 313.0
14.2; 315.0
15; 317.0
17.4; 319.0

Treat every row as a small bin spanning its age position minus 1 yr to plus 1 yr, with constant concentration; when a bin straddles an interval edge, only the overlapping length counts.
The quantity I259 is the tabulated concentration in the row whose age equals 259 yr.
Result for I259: 17.9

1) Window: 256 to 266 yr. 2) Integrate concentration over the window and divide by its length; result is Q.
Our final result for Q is 17.5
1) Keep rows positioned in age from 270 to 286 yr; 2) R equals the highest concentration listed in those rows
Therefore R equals 21.2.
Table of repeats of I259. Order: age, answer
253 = 13.1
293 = 20.7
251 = 16.5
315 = 14.2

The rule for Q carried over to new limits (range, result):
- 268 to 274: 18.8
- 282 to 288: 20.4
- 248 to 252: 18.4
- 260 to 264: 18.6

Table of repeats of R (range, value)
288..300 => 24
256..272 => 19.5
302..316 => 22.6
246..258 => 20.2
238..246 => 20.3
